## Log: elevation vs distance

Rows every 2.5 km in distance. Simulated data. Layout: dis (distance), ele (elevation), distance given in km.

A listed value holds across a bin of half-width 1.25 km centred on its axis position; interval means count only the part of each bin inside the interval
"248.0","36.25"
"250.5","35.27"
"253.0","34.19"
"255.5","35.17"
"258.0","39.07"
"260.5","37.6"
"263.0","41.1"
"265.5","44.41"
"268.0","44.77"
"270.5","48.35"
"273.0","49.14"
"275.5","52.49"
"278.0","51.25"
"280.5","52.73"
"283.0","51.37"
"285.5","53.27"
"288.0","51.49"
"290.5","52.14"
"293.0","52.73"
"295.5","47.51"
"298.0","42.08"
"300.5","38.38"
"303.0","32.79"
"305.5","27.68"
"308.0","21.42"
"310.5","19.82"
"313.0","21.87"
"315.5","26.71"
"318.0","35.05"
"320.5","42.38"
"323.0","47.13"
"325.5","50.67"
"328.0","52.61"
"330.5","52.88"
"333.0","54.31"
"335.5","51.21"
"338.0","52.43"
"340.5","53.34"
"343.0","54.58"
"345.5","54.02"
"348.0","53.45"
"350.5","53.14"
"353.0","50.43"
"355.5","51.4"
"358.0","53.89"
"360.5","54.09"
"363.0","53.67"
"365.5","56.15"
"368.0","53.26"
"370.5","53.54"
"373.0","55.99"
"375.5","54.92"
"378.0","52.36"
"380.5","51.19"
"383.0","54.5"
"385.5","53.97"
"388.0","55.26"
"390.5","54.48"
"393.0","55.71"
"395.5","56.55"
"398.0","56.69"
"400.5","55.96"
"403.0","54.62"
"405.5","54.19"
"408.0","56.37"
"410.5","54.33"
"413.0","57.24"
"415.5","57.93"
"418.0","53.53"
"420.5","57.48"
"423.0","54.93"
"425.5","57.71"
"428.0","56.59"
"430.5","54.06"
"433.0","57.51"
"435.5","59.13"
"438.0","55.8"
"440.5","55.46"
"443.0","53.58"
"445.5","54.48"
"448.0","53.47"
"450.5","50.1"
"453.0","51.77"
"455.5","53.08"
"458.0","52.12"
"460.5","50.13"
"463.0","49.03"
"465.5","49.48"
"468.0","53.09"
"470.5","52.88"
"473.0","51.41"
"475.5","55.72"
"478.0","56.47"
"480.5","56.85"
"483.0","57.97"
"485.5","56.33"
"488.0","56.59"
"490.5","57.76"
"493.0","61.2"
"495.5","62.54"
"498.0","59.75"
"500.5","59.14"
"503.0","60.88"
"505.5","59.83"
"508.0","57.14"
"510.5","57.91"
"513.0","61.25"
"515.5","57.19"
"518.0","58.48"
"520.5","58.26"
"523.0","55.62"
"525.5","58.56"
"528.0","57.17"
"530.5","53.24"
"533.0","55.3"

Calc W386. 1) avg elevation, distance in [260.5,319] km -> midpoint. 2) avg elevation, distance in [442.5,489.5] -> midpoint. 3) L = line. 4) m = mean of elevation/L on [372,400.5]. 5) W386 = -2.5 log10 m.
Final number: -0.14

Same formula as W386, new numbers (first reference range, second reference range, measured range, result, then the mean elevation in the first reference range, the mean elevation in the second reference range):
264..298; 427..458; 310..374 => 0.06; 49.8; 54.5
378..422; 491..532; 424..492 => 0.05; 55.2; 58.6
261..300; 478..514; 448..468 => 0.12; 48.6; 58.8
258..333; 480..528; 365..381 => -0.11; 43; 58.6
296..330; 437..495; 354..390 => -0.25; 35.9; 54.2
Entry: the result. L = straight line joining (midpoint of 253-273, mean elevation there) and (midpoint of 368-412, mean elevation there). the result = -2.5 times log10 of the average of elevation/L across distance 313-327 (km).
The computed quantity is 0.22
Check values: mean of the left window 41.5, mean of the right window 54.7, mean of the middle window 39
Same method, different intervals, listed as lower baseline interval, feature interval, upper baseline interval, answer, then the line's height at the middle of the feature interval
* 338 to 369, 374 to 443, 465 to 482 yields -0.04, 53.7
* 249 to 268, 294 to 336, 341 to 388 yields 0.20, 46.6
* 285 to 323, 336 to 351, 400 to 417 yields -0.20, 44.5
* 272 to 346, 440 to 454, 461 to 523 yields 0.02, 53.9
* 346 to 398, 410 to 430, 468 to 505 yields -0.02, 55.4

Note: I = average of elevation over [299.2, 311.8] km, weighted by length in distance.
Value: 28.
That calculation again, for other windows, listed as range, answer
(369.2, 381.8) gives 53.6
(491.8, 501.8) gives 60.7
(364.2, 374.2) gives 54.7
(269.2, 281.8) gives 50.8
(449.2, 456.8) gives 51.7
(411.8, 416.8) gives 57.5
